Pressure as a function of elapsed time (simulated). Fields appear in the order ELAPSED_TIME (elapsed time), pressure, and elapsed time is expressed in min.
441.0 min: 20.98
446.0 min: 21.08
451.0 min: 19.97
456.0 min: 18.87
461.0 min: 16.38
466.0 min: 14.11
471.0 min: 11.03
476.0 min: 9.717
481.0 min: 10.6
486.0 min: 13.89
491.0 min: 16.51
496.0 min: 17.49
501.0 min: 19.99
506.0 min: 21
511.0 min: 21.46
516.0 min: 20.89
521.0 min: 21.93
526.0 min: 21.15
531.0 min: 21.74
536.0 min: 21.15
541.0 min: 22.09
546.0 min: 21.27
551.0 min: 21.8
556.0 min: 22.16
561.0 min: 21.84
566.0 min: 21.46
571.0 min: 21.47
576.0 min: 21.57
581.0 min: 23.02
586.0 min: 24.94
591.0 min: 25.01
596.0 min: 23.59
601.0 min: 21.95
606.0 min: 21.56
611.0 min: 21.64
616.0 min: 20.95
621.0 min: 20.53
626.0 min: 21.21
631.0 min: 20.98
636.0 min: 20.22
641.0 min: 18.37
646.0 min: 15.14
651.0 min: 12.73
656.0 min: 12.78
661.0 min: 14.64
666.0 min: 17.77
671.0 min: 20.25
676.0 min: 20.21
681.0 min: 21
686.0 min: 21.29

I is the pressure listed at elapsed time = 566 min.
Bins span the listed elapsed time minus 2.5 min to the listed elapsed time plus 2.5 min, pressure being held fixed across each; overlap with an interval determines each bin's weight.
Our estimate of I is 21.46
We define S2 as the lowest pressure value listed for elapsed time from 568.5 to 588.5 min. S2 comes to 21.47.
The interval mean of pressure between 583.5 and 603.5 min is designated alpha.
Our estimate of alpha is 23.9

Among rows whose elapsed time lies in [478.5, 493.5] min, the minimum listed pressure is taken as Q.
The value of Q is 10.6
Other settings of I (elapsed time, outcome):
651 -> 12.73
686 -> 21.29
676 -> 20.21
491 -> 16.51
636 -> 20.22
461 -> 16.38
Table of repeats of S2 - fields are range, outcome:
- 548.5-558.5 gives 21.8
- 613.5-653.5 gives 12.73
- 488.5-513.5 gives 16.51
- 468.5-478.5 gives 9.717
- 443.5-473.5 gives 11.03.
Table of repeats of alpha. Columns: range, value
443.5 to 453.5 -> 20.5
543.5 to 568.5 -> 21.7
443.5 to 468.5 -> 18.1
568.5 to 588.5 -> 22.8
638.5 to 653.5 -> 15.4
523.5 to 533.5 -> 21.4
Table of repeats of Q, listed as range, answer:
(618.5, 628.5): 20.53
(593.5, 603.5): 21.95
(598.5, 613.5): 21.56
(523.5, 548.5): 21.15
